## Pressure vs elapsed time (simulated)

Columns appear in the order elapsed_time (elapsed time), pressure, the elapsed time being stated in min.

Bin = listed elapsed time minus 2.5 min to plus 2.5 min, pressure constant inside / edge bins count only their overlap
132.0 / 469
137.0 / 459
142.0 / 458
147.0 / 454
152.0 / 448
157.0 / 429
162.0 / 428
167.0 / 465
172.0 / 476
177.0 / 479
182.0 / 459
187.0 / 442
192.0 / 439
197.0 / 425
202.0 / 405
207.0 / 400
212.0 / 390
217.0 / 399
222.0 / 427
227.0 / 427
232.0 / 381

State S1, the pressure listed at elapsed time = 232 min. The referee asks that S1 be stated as 381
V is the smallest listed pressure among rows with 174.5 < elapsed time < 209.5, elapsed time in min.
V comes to 400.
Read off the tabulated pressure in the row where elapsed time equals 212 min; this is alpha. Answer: 390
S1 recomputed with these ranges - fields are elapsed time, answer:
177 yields 479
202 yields 405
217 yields 399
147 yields 454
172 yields 476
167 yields 465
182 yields 459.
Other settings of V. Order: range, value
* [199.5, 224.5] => 390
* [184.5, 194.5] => 439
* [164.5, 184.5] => 459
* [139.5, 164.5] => 428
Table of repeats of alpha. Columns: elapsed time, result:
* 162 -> 428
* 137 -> 459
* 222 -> 427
